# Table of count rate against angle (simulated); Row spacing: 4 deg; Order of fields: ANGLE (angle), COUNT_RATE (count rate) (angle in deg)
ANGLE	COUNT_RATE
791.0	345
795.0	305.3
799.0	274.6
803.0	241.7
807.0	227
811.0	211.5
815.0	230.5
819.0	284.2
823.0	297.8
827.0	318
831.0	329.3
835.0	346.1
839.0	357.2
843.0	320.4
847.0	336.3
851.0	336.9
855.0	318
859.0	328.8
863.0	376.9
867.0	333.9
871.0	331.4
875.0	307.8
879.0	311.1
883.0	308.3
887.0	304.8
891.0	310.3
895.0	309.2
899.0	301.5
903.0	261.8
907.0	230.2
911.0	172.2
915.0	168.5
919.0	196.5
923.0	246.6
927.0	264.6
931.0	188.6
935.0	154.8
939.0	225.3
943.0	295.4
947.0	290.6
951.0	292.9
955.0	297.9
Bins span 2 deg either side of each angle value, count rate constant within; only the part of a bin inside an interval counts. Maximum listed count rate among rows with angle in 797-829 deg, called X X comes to 318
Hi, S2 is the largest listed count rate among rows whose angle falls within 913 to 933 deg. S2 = 264.6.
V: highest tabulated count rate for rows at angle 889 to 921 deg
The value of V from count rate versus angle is 310.3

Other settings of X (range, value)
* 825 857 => 357.2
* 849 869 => 376.9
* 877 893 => 311.1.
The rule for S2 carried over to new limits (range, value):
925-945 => 295.4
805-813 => 227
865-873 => 333.9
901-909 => 261.8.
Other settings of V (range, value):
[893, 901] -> 309.2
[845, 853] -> 336.9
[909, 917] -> 172.2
